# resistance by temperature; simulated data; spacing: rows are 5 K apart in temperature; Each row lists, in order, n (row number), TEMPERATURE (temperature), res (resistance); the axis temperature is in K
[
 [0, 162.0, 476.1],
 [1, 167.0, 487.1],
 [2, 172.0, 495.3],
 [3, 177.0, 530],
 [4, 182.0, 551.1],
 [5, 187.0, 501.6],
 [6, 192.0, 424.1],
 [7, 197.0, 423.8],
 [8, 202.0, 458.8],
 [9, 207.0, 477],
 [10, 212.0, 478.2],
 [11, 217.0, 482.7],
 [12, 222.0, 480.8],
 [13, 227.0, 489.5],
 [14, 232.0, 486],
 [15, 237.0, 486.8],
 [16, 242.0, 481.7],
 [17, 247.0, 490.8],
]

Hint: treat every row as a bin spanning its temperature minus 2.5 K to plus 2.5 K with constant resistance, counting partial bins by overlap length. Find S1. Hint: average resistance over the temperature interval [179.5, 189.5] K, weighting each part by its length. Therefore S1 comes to 526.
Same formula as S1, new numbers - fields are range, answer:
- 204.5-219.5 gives 479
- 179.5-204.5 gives 472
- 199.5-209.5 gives 468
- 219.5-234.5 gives 485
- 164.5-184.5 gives 516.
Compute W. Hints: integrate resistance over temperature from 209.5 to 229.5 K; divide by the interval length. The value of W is 483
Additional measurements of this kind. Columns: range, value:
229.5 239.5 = 486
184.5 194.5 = 463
